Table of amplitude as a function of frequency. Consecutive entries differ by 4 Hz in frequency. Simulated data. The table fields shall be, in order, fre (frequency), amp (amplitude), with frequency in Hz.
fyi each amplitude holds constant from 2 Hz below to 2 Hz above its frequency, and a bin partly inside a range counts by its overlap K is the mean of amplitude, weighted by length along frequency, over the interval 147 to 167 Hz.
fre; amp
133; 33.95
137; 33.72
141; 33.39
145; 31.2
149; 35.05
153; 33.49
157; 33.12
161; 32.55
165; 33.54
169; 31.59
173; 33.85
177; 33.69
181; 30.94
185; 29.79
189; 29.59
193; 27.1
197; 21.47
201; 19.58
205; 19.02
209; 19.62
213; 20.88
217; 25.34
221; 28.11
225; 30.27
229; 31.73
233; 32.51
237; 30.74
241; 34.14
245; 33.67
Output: 33.5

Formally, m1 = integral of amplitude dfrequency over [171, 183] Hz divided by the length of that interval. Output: 32.8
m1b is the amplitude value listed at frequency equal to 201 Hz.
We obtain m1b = 19.58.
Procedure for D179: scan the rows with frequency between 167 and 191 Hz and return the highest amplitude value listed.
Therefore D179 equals 33.85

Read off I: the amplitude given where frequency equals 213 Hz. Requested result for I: 20.88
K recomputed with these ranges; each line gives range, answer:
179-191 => 30.1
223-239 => 31.3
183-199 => 27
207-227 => 24.8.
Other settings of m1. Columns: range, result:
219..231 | 30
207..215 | 20.2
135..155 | 33.4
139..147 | 32.3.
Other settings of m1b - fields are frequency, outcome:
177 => 33.69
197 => 21.47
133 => 33.95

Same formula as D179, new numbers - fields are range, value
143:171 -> 35.05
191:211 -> 27.1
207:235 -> 32.51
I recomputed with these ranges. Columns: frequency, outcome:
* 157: 33.12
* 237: 30.74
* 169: 31.59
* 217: 25.34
